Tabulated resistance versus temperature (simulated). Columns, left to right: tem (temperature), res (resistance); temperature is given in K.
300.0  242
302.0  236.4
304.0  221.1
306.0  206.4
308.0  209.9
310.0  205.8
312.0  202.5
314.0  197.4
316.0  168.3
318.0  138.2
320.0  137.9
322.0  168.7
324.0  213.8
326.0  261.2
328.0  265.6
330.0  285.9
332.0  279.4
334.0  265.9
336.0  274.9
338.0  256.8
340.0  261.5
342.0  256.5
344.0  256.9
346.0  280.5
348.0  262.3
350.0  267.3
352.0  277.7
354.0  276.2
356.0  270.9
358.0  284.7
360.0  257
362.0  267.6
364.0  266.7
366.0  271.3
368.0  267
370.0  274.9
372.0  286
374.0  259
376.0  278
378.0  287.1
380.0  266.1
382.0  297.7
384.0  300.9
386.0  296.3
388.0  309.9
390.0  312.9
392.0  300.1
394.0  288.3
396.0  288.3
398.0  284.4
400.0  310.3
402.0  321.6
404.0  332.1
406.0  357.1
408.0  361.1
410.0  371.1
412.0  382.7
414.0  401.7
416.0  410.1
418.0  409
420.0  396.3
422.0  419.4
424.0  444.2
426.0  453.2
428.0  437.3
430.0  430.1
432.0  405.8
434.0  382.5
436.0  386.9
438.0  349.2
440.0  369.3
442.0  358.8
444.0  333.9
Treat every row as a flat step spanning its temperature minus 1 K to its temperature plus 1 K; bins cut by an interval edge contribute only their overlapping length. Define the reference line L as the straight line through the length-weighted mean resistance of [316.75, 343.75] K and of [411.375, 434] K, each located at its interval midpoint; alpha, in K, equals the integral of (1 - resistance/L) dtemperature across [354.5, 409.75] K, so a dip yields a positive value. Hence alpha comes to 7.1 K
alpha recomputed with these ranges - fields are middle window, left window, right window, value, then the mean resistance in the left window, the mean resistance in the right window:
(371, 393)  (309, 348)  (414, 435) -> 3.0 K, 231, 418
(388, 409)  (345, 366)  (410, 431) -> 3.0 K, 271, 416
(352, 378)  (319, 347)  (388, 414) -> 1.2 K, 248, 328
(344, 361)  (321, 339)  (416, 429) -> 1.3 K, 252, 425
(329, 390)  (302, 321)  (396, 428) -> 0.1 K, 190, 376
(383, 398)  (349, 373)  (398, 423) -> 1.4 K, 272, 369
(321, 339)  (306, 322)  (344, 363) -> -2.9 K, 181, 271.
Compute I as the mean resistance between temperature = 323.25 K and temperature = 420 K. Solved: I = 295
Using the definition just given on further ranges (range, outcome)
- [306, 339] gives 220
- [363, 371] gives 270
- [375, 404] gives 297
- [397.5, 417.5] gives 356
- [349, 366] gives 271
